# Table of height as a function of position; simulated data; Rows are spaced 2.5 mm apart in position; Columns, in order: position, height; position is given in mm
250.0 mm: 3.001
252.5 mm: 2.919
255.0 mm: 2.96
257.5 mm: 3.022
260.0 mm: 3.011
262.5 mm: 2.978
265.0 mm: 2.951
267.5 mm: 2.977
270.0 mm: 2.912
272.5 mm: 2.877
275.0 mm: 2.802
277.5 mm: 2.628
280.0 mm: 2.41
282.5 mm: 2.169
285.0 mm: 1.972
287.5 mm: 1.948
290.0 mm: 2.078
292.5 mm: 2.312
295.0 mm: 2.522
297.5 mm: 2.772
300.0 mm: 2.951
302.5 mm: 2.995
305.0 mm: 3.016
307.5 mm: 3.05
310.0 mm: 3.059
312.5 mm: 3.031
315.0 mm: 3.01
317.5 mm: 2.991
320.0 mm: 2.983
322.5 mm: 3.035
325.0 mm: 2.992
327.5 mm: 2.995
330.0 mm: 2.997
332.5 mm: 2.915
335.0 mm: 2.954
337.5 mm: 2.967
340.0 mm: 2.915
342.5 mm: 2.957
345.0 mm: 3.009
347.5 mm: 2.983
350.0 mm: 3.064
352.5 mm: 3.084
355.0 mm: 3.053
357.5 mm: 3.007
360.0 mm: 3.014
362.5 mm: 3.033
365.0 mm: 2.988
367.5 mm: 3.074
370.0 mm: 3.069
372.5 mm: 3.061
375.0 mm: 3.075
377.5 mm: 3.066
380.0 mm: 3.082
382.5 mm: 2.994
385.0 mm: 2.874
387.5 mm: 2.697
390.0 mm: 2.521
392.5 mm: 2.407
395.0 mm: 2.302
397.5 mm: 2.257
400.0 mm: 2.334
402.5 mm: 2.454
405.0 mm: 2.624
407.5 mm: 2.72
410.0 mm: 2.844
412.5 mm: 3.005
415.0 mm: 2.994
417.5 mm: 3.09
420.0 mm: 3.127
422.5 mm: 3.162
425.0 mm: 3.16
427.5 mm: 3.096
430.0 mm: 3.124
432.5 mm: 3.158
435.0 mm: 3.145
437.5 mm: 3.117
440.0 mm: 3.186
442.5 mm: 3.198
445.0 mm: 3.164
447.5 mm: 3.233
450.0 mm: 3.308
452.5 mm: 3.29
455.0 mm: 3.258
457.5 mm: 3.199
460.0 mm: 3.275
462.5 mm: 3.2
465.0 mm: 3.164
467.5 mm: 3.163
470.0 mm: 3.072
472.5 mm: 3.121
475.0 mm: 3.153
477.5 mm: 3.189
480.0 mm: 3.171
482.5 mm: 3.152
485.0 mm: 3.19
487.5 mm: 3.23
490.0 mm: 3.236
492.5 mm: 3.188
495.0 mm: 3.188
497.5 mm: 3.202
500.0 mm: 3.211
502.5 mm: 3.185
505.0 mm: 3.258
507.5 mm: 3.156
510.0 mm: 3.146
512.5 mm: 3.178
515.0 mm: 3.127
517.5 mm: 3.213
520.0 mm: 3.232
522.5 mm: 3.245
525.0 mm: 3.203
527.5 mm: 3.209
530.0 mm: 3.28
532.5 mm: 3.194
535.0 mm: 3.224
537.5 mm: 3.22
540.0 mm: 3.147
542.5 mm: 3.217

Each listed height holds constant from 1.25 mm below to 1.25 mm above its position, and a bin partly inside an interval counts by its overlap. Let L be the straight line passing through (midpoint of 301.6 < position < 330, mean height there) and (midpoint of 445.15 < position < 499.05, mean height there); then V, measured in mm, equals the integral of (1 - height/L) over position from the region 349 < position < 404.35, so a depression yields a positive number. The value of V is 4.4 mm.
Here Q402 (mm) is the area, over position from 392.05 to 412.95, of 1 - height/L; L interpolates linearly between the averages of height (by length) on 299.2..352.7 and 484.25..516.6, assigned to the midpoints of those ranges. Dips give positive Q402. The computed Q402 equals 3.7 mm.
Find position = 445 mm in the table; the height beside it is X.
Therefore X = 3.164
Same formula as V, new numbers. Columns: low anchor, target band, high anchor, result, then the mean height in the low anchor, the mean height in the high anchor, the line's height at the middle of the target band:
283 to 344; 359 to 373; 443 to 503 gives -0.5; 2.8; 3.2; 2.93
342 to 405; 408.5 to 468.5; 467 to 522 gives -2.4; 2.85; 3.18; 3.03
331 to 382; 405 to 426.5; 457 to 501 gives 0.7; 3.02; 3.18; 3.1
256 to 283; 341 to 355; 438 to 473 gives -0.2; 2.81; 3.2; 2.98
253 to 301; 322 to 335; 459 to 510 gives -0.9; 2.65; 3.18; 2.78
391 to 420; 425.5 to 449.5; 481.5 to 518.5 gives -2.7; 2.66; 3.19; 2.84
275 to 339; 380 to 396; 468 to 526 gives 1.4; 2.75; 3.18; 2.94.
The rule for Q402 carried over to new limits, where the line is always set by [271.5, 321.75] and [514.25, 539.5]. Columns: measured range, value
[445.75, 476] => -1.4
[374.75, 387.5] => -0.5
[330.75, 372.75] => -3.0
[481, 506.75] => -0.5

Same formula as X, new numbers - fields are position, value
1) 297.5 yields 2.772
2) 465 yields 3.164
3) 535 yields 3.224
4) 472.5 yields 3.121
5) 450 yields 3.308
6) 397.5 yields 2.257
